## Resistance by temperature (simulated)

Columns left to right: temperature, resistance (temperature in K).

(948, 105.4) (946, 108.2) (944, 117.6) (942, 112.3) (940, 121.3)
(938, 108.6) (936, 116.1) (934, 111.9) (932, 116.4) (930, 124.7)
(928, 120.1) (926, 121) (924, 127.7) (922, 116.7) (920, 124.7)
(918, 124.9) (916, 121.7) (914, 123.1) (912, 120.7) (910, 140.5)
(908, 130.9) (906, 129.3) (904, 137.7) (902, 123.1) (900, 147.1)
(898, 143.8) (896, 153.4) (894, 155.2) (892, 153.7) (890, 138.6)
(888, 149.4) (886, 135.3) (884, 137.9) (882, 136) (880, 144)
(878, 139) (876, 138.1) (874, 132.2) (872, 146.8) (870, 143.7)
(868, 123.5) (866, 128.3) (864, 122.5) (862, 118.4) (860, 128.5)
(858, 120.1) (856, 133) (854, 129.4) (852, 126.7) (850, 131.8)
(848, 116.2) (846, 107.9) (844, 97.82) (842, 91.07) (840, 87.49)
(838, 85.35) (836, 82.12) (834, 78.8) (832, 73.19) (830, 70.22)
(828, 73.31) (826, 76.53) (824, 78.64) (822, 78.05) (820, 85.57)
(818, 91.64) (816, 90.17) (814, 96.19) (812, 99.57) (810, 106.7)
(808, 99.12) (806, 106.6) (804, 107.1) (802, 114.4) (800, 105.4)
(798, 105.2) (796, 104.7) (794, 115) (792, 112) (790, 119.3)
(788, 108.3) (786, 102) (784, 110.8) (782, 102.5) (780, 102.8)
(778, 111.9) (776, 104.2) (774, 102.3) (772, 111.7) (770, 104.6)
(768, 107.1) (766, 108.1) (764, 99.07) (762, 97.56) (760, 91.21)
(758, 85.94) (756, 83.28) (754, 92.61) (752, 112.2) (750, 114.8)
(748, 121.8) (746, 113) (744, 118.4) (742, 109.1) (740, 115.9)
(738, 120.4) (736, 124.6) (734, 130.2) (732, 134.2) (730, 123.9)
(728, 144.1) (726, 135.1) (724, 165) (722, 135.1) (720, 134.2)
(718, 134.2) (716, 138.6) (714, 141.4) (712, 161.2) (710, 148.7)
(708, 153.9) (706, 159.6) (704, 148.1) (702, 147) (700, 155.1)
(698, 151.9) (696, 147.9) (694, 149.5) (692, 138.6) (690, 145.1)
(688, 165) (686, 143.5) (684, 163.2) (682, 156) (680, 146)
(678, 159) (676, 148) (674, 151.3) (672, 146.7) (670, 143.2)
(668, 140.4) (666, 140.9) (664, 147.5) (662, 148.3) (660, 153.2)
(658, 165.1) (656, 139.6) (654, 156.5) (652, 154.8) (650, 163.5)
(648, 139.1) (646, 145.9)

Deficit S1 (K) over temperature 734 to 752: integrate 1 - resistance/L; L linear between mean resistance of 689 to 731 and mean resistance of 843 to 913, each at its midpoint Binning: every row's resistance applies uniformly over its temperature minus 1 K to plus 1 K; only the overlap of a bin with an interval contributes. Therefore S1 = 3.2 K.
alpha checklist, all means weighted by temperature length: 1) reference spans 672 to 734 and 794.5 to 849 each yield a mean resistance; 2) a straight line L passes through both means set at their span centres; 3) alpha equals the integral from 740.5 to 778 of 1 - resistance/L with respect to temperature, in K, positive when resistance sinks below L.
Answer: 5.2 K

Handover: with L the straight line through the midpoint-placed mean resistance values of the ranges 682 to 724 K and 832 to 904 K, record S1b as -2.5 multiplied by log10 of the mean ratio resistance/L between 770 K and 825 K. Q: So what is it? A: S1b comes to 0.303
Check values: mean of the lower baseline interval 149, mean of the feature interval 103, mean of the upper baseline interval 126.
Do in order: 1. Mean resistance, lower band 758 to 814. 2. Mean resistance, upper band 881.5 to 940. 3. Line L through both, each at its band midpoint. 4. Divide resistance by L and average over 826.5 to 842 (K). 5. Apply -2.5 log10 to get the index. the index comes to 0.40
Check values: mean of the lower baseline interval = 105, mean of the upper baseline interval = 130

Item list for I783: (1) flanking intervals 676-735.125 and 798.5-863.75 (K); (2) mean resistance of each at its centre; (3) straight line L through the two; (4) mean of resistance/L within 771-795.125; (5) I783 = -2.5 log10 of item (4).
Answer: 0.088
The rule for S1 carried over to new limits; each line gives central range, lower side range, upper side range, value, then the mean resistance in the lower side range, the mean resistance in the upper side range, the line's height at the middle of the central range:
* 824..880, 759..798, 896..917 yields 4.97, 106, 133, 121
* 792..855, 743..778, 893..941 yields 8.95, 104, 128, 114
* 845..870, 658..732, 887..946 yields 1.65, 148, 128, 133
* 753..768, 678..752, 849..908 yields 4.74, 140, 136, 139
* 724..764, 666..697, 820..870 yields 5.13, 149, 103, 132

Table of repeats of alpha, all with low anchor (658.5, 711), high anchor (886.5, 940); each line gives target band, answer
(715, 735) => 1.24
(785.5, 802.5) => 3.72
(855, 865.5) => 0.77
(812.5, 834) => 8.77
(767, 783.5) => 4.19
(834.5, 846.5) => 4.01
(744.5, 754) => 2.05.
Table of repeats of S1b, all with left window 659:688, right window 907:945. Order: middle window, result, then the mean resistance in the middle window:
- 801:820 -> 0.31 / 100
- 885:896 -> -0.18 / 147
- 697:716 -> -0.04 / 151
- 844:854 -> 0.09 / 119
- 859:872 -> -0.01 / 129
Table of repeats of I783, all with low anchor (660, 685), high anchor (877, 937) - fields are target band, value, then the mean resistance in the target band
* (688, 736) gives 0.02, 144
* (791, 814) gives 0.30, 106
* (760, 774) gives 0.35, 104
